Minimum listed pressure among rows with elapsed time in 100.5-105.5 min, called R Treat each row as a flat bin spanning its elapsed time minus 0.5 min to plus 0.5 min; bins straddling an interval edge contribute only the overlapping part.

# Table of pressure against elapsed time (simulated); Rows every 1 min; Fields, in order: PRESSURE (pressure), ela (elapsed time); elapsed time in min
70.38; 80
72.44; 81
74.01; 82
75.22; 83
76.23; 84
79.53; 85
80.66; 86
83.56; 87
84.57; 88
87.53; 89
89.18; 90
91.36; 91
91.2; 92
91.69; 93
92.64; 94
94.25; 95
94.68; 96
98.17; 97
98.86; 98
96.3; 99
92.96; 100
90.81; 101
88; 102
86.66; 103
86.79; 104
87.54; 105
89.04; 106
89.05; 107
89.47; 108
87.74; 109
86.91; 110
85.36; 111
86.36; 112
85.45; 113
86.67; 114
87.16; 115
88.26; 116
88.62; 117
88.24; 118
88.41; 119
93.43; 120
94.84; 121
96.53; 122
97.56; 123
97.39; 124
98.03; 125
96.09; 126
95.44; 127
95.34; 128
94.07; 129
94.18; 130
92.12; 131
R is 86.66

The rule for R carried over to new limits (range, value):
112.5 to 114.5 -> 85.45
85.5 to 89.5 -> 80.66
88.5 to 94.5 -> 87.53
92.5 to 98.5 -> 91.69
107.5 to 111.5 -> 85.36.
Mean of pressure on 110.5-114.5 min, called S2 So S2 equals 86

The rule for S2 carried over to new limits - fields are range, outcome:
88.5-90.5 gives 88.4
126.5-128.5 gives 95.4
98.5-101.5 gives 93.4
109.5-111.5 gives 86.1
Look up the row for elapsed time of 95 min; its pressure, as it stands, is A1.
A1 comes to 94.25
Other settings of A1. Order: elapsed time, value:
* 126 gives 96.09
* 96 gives 94.68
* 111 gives 85.36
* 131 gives 92.12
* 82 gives 74.01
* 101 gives 90.81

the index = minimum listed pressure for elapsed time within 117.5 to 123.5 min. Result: 88.24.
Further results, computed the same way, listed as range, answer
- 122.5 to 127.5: 95.44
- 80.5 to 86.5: 72.44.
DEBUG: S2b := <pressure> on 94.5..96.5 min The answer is 94.5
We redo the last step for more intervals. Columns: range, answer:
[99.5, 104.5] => 89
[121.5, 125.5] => 97.4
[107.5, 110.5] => 88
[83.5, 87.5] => 80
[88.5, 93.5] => 90.2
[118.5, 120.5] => 90.9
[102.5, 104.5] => 86.7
